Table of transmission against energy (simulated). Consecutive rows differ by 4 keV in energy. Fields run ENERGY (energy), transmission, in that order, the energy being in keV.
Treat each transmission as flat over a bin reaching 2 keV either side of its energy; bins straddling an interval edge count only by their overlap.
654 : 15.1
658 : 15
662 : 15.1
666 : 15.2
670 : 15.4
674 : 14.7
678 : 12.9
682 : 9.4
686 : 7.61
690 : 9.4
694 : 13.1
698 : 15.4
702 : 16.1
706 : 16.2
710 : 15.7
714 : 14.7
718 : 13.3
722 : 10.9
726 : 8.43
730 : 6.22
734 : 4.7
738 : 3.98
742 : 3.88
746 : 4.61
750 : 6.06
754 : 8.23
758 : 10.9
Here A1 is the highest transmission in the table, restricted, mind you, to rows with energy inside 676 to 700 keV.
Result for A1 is 15.4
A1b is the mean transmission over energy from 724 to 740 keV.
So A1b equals 5.83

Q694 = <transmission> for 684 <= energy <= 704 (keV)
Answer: 12.3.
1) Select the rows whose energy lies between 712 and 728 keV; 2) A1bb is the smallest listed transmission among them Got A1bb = 8.43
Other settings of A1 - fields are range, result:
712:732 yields 14.7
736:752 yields 6.06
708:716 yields 15.7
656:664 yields 15.1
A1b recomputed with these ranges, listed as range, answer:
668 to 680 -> 14.3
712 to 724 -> 13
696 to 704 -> 15.8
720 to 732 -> 8.52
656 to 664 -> 15.1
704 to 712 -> 15.9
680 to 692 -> 8.8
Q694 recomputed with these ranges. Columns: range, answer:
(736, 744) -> 3.93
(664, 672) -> 15.3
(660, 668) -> 15.1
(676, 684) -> 11.2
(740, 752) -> 4.85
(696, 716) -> 15.6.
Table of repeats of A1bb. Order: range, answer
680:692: 7.61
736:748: 3.88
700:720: 13.3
